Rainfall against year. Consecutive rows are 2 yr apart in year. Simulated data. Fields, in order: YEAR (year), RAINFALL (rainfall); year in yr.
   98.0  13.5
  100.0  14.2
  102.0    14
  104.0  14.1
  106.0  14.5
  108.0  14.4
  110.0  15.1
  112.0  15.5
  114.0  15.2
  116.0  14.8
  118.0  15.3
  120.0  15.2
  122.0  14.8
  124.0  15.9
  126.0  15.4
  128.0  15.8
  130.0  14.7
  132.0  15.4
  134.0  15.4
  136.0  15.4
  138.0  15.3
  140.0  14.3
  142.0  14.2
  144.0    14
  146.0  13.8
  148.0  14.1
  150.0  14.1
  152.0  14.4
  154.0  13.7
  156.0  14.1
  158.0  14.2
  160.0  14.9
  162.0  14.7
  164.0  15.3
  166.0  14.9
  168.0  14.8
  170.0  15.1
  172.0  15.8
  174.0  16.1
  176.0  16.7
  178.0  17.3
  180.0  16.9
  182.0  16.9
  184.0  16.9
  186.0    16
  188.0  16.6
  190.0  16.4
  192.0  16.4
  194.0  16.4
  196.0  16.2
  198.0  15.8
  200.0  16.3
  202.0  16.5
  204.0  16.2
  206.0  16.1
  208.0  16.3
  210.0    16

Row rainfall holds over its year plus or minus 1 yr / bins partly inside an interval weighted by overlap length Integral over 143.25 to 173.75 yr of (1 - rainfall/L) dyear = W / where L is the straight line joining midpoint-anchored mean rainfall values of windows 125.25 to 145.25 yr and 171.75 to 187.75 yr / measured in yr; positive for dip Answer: 2.4 yr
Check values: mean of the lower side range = 15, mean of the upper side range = 16.6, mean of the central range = 14.6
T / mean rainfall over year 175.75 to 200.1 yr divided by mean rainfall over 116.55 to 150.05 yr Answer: 1.11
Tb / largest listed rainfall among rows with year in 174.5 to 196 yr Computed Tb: 17.3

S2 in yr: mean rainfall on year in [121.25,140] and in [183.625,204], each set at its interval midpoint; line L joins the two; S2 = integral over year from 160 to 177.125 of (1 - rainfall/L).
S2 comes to 0.5 yr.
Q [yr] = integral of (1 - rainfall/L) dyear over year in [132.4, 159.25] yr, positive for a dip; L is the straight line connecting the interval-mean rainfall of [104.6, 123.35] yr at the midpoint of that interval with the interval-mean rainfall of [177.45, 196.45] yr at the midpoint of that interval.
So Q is 2.16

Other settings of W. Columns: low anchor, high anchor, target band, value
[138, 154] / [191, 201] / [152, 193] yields -1.0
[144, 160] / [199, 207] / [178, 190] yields -1.0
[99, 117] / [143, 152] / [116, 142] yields -1.6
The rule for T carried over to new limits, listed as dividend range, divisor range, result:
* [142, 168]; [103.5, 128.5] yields 0.95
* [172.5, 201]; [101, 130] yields 1.10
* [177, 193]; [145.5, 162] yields 1.17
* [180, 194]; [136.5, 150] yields 1.16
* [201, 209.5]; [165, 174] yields 1.07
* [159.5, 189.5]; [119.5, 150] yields 1.07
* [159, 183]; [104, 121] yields 1.06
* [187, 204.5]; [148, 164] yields 1.14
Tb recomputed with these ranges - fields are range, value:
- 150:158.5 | 14.4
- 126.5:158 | 15.8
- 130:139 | 15.4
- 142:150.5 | 14.2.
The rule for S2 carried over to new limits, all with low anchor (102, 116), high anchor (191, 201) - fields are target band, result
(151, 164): 1.0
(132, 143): 0.2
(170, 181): -0.4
